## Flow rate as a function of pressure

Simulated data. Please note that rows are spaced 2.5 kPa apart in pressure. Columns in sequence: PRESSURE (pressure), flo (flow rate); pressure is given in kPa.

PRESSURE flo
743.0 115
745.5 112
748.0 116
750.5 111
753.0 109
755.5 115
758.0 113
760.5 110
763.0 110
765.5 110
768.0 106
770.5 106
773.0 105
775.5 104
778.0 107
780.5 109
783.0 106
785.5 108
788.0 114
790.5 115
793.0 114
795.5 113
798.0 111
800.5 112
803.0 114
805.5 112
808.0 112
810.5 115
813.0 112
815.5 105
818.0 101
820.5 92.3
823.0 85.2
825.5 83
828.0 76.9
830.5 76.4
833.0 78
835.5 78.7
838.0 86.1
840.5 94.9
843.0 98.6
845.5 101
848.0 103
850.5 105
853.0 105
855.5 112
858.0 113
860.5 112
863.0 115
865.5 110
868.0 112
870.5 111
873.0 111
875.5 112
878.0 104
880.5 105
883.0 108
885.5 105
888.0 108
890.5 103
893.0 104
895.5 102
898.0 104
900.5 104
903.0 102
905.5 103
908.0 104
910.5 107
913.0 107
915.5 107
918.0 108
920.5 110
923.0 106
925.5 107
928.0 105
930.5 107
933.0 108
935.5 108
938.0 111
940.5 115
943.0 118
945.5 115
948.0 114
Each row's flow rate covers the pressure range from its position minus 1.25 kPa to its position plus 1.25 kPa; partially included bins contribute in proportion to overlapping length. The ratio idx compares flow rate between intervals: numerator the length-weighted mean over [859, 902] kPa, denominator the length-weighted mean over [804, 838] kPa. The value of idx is 1.14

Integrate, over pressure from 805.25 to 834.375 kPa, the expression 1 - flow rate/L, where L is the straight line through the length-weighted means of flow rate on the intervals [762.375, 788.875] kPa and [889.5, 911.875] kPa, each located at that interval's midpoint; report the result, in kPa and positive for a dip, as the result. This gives 3.1 kPa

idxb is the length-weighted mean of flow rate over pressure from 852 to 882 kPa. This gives 110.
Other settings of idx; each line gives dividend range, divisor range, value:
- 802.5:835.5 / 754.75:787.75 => 0.89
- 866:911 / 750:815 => 0.96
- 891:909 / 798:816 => 0.92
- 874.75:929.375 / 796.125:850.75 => 1.08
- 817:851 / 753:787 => 0.83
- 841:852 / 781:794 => 0.91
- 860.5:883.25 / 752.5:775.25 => 1.01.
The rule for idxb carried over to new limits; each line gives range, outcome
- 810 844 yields 91.1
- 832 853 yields 94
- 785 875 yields 103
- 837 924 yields 106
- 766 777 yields 106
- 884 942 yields 106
